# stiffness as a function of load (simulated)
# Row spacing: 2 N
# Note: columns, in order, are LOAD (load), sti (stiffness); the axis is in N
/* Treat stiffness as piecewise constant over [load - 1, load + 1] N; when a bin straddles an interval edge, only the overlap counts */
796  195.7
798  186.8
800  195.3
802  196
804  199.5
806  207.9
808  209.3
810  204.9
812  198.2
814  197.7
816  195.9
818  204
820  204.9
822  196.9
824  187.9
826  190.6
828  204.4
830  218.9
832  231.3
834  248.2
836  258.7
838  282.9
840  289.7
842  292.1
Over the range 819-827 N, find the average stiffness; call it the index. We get 195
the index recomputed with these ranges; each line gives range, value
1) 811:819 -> 199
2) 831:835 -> 240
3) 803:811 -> 205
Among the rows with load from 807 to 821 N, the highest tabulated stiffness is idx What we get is 209.3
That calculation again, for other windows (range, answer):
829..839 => 282.9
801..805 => 199.5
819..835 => 248.2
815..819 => 204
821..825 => 196.9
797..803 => 196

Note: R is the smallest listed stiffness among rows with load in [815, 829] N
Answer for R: 187.9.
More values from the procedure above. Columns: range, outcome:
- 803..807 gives 199.5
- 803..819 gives 195.9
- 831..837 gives 231.3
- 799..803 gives 195.3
